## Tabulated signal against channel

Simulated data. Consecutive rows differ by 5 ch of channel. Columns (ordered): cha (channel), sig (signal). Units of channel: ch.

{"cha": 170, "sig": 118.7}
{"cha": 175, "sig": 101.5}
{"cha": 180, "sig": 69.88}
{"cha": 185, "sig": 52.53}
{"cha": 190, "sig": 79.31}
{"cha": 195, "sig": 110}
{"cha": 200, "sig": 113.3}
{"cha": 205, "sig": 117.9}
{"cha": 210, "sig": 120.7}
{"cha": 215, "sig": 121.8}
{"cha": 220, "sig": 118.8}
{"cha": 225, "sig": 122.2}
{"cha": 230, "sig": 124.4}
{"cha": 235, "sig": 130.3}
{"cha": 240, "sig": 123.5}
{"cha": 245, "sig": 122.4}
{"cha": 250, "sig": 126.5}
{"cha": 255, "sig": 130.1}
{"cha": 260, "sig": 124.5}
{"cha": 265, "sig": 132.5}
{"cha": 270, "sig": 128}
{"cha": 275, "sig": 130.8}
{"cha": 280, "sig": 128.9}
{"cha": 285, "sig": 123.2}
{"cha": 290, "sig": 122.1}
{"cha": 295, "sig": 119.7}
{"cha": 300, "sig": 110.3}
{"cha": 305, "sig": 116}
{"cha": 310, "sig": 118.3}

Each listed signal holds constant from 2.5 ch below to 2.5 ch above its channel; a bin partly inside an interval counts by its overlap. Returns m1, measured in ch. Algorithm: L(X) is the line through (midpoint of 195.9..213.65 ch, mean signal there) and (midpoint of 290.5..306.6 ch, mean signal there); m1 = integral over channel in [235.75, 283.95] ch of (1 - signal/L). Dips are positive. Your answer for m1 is -4.5 ch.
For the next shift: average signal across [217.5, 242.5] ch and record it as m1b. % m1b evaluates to 124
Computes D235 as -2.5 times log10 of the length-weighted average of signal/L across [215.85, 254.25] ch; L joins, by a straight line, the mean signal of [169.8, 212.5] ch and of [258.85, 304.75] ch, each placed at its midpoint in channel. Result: -0.131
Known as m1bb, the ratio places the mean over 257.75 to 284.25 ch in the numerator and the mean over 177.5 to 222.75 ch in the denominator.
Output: 1.3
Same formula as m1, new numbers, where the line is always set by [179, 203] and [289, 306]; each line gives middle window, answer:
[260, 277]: -3.3 ch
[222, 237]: -4.3 ch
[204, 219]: -4.5 ch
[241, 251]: -2.1 ch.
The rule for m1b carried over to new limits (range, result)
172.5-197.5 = 82.6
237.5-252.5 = 124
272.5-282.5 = 130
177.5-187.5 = 61.2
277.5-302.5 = 121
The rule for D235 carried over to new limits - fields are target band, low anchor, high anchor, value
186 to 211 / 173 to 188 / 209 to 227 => -0.08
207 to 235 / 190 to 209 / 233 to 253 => -0.04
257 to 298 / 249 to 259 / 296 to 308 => -0.04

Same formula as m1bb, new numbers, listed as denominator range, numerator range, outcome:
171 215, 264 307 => 1.26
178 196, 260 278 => 1.72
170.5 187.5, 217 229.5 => 1.52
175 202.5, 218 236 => 1.43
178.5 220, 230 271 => 1.27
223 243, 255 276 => 1.03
